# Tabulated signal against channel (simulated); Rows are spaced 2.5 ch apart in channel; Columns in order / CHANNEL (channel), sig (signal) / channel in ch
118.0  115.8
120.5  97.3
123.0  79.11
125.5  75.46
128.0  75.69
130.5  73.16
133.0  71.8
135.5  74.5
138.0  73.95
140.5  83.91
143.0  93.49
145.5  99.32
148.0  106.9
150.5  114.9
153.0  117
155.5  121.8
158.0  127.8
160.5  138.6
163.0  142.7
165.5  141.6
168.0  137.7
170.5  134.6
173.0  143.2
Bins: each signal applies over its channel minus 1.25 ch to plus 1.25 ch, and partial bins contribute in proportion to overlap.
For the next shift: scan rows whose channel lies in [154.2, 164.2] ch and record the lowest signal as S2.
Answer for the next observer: 121.8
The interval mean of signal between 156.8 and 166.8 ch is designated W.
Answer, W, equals 138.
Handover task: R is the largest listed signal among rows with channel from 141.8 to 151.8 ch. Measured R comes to 114.9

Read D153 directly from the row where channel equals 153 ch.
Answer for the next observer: 117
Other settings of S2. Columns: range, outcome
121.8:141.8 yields 71.8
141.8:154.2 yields 93.49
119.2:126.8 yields 75.46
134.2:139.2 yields 73.95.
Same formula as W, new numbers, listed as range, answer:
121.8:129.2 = 76.7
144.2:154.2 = 109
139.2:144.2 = 88.5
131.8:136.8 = 73.2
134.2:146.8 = 85.1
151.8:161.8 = 126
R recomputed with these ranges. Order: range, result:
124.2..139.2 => 75.69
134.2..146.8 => 99.32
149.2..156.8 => 121.8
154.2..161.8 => 138.6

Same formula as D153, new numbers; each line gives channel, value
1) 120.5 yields 97.3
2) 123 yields 79.11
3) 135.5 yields 74.5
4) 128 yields 75.69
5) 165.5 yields 141.6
